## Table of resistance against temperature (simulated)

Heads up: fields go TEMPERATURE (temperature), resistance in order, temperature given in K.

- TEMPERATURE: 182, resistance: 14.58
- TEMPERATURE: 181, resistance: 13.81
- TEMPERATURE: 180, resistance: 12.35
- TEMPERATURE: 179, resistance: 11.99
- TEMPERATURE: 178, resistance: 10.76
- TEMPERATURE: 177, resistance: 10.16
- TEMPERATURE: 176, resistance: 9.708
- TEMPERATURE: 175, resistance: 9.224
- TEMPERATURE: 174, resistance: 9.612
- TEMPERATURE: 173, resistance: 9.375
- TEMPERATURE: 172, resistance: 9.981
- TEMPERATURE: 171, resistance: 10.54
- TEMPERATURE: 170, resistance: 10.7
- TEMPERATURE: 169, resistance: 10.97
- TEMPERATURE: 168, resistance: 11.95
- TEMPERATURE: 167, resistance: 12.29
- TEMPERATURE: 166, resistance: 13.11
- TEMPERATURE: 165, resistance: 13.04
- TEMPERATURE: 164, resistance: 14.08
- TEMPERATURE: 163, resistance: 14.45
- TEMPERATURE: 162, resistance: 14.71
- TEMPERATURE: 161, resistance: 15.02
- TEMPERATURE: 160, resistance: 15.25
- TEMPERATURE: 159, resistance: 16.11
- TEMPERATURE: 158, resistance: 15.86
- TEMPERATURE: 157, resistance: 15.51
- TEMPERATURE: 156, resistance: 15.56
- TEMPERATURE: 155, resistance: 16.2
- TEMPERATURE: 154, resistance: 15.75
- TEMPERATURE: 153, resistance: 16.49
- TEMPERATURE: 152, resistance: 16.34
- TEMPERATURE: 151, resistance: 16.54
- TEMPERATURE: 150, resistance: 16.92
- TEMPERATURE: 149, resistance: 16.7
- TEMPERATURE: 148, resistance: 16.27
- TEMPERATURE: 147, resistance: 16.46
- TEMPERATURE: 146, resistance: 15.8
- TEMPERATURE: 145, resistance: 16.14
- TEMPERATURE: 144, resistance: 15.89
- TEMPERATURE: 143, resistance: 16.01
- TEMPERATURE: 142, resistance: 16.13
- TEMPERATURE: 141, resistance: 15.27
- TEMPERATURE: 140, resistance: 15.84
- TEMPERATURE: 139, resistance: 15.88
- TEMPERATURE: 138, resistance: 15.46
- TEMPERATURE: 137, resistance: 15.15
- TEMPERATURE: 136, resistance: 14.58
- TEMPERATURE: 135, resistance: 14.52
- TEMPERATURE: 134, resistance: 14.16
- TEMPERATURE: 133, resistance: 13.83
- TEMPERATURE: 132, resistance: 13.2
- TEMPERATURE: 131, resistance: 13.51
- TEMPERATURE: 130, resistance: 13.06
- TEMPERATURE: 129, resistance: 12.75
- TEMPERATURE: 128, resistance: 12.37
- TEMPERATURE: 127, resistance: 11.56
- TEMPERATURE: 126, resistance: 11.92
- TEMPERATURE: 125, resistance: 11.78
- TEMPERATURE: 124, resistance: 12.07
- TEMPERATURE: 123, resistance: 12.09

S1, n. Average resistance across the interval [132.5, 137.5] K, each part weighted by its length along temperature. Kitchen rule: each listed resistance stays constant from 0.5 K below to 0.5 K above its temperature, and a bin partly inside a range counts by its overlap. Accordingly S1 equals 14.4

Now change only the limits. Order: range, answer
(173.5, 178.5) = 9.89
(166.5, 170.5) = 11.5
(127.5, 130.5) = 12.7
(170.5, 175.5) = 9.75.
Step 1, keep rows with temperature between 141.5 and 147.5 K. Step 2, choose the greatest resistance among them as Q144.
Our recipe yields 16.46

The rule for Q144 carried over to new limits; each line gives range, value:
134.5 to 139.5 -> 15.88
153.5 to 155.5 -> 16.2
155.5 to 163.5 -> 16.11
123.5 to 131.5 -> 13.51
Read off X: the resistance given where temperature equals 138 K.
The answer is 15.46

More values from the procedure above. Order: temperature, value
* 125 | 11.78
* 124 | 12.07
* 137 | 15.15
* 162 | 14.71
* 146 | 15.8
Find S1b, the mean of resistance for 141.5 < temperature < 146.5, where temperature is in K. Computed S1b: 16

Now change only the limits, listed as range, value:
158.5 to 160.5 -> 15.7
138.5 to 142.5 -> 15.8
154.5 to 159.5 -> 15.8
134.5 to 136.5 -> 14.6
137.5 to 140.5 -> 15.7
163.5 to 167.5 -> 13.1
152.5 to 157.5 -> 15.9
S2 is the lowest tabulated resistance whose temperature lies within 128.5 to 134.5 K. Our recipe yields 12.75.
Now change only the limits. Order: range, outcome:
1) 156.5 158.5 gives 15.51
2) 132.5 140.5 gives 13.83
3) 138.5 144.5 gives 15.27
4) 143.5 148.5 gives 15.8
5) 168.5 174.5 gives 9.375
